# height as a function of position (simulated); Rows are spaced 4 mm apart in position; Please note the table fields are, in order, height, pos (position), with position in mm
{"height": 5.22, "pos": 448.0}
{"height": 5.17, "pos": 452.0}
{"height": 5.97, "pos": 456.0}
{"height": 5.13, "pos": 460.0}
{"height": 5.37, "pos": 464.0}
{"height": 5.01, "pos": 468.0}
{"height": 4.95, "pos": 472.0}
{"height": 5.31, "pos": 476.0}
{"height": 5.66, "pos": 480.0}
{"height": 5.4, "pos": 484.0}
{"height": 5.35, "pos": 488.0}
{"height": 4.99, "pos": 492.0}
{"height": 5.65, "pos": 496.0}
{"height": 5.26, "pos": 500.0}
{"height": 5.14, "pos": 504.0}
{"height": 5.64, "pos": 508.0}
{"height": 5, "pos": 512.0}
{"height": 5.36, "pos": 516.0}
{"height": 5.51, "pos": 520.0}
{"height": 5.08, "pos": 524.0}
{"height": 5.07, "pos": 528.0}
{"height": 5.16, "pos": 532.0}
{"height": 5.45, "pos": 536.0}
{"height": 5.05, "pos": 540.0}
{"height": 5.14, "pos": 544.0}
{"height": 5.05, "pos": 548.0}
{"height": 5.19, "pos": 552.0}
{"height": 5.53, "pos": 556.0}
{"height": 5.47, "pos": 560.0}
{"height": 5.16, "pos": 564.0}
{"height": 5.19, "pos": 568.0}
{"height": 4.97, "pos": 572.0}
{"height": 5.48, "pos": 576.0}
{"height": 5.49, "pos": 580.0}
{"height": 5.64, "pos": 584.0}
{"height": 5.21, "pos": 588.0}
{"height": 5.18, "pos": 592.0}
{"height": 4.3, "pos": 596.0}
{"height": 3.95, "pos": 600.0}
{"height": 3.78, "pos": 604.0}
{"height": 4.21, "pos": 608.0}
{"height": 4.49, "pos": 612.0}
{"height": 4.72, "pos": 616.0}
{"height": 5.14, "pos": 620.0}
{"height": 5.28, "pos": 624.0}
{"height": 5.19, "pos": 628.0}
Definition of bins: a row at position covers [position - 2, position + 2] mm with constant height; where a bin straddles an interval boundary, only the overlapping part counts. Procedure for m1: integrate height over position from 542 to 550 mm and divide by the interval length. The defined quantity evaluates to 5.09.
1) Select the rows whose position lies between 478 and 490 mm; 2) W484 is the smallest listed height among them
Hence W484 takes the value 5.35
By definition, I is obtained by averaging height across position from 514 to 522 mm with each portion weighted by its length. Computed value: 5.44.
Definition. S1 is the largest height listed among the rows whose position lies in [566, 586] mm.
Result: 5.64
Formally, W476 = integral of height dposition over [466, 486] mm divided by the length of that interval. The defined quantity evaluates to 5.27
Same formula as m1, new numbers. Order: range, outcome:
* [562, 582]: 5.26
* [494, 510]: 5.42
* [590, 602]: 4.48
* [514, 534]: 5.24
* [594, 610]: 4.06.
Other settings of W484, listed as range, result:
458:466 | 5.13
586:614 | 3.78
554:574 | 4.97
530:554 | 5.05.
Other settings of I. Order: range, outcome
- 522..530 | 5.08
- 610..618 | 4.61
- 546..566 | 5.28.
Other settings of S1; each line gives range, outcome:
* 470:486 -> 5.66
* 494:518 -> 5.65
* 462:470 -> 5.37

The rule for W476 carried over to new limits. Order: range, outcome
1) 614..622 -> 4.93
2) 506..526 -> 5.32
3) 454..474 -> 5.29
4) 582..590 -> 5.42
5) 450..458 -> 5.57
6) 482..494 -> 5.25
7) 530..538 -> 5.3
